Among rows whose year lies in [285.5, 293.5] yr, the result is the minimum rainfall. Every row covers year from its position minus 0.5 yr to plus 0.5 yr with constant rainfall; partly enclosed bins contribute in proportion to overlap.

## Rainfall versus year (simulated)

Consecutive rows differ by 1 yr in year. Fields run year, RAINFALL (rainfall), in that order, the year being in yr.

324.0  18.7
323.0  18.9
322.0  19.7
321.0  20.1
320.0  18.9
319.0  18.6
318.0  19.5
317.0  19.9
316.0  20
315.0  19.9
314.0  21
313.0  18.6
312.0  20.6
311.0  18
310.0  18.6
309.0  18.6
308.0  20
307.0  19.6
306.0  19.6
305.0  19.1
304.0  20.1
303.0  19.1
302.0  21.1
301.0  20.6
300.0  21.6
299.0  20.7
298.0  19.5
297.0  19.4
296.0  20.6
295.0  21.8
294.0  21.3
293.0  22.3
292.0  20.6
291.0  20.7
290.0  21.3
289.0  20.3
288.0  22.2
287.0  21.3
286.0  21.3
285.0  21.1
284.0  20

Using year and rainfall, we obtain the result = 20.3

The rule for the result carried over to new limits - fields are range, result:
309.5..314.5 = 18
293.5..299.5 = 19.4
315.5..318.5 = 19.5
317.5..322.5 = 18.6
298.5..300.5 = 20.7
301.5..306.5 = 19.1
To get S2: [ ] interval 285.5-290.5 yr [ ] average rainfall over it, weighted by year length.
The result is 21.3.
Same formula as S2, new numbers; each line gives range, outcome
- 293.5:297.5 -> 20.8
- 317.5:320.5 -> 19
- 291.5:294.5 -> 21.4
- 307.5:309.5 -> 19.3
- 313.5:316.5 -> 20.3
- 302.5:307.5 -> 19.5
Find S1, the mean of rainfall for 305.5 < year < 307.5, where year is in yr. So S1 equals 19.6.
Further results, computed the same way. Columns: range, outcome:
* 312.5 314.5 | 19.8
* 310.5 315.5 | 19.6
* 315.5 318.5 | 19.8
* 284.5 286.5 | 21.2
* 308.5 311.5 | 18.4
